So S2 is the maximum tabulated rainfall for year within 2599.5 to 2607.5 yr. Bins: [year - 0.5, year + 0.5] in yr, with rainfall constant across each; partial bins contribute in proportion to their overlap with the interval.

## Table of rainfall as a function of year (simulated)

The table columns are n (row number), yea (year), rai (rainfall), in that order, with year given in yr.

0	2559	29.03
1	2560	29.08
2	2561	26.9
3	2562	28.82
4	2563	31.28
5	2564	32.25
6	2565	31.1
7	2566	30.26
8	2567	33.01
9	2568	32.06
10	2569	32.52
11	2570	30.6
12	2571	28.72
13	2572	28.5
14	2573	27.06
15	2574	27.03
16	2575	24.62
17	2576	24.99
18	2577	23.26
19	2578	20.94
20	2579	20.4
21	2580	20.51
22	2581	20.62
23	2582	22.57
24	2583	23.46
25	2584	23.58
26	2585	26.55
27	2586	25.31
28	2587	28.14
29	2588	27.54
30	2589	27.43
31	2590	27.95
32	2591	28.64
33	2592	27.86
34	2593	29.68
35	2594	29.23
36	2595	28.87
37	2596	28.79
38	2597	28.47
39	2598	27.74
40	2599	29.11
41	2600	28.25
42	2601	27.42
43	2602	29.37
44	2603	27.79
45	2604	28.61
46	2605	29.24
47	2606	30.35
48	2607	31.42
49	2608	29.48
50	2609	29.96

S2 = 31.42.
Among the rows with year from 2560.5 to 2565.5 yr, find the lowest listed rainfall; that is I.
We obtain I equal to 26.9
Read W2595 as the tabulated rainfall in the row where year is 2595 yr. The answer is 28.87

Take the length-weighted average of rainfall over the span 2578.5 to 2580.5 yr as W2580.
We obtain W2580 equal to 20.5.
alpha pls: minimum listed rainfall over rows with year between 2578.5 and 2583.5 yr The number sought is 20.4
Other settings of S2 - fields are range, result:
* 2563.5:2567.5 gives 33.01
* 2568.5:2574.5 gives 32.52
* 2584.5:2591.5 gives 28.64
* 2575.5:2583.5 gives 24.99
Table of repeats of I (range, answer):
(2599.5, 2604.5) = 27.42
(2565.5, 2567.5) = 30.26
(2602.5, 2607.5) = 27.79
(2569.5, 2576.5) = 24.62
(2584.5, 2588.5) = 25.31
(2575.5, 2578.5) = 20.94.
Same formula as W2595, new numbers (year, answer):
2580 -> 20.51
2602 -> 29.37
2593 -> 29.68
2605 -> 29.24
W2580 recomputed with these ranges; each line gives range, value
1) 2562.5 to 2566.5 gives 31.2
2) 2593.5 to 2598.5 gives 28.6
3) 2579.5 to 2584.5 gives 22.1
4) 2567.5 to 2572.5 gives 30.5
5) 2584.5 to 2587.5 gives 26.7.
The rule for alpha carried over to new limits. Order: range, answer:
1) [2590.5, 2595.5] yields 27.86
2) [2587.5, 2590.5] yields 27.43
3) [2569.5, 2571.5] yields 28.72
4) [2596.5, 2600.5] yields 27.74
